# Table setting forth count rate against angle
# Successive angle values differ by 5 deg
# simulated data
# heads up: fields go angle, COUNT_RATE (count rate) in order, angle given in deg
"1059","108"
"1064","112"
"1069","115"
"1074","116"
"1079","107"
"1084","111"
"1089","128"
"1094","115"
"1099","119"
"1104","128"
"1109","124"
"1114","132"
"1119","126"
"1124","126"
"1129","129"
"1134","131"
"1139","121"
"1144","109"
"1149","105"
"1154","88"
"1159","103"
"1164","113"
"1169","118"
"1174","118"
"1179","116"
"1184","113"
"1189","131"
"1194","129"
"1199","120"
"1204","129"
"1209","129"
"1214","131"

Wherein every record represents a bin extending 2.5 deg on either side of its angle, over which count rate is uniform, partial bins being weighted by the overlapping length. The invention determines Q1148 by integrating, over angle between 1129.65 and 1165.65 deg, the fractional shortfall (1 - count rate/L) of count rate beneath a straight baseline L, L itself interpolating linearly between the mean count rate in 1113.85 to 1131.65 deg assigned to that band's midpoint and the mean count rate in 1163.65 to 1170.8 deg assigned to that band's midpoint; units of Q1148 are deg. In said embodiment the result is 3.1 deg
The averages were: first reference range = 128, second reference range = 116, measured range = 111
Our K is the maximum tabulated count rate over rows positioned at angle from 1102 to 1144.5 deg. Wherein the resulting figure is 132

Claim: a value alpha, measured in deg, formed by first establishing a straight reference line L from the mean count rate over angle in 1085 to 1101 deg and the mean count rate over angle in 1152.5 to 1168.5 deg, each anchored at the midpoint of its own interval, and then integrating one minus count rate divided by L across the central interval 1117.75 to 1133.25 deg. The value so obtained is -2.1 deg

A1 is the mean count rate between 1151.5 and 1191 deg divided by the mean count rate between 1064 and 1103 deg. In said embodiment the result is 0.97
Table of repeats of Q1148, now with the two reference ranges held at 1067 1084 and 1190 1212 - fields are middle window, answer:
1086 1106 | -1.3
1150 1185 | 3.9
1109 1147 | -1.9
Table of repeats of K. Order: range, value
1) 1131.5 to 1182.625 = 131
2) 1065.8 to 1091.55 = 128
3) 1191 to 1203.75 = 129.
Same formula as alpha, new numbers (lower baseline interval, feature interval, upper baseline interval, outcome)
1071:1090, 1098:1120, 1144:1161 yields -3.54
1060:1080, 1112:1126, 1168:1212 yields -1.34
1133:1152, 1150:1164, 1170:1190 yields 1.99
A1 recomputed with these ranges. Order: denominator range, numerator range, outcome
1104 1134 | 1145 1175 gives 0.84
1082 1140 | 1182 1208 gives 1.00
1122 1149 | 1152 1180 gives 0.90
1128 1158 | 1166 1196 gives 1.07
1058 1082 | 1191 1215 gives 1.14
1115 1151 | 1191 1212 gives 1.04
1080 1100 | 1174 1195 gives 1.03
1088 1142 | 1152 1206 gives 0.93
